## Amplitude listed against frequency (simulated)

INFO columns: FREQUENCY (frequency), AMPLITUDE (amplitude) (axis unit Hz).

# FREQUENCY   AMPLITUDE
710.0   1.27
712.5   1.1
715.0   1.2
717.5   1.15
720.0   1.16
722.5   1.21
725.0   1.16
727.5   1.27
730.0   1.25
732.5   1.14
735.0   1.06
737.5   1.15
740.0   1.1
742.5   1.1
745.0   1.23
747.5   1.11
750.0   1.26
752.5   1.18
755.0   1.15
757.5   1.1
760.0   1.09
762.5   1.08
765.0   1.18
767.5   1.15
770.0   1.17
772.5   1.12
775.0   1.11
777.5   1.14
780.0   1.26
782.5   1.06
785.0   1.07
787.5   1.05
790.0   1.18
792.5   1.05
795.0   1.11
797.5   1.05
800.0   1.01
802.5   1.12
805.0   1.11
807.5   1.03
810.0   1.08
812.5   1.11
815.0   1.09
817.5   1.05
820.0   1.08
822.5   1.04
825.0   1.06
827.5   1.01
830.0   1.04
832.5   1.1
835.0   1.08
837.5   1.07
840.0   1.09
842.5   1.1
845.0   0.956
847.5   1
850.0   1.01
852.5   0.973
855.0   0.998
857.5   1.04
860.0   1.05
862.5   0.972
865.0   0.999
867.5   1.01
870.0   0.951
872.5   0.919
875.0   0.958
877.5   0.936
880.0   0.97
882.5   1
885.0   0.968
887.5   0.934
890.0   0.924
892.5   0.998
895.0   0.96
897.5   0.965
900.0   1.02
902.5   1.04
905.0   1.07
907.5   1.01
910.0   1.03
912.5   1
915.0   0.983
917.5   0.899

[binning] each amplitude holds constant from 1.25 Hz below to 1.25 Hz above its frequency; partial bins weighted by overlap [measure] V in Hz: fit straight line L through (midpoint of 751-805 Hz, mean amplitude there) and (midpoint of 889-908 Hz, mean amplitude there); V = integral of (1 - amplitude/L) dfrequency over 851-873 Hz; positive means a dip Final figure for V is 0.9 Hz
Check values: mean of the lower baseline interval 1.12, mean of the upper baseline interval 0.999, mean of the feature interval 0.993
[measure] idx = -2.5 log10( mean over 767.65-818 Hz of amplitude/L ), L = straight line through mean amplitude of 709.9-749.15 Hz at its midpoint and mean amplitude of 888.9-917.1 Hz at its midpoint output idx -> 0.003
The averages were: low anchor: 1.16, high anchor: 0.997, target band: 1.1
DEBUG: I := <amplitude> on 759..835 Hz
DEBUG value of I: 1.09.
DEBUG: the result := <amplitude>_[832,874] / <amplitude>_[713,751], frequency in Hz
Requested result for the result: 0.9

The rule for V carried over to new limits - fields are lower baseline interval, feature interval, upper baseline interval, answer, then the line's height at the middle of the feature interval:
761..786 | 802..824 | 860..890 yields -0.2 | 1.07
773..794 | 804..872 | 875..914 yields 0.9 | 1.05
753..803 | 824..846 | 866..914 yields -0.2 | 1.05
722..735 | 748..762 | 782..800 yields -0.1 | 1.14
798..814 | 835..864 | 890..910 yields 0.5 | 1.04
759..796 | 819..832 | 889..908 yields 0.3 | 1.07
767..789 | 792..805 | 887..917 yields 0.4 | 1.1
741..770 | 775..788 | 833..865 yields 0.0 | 1.12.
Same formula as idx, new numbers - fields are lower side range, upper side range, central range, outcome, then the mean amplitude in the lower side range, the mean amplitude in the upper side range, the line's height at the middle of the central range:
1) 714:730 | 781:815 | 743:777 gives -0.01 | 1.2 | 1.08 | 1.14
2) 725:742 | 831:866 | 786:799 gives 0.01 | 1.16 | 1.03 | 1.09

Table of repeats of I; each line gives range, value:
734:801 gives 1.12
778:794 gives 1.11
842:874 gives 0.996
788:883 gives 1.04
